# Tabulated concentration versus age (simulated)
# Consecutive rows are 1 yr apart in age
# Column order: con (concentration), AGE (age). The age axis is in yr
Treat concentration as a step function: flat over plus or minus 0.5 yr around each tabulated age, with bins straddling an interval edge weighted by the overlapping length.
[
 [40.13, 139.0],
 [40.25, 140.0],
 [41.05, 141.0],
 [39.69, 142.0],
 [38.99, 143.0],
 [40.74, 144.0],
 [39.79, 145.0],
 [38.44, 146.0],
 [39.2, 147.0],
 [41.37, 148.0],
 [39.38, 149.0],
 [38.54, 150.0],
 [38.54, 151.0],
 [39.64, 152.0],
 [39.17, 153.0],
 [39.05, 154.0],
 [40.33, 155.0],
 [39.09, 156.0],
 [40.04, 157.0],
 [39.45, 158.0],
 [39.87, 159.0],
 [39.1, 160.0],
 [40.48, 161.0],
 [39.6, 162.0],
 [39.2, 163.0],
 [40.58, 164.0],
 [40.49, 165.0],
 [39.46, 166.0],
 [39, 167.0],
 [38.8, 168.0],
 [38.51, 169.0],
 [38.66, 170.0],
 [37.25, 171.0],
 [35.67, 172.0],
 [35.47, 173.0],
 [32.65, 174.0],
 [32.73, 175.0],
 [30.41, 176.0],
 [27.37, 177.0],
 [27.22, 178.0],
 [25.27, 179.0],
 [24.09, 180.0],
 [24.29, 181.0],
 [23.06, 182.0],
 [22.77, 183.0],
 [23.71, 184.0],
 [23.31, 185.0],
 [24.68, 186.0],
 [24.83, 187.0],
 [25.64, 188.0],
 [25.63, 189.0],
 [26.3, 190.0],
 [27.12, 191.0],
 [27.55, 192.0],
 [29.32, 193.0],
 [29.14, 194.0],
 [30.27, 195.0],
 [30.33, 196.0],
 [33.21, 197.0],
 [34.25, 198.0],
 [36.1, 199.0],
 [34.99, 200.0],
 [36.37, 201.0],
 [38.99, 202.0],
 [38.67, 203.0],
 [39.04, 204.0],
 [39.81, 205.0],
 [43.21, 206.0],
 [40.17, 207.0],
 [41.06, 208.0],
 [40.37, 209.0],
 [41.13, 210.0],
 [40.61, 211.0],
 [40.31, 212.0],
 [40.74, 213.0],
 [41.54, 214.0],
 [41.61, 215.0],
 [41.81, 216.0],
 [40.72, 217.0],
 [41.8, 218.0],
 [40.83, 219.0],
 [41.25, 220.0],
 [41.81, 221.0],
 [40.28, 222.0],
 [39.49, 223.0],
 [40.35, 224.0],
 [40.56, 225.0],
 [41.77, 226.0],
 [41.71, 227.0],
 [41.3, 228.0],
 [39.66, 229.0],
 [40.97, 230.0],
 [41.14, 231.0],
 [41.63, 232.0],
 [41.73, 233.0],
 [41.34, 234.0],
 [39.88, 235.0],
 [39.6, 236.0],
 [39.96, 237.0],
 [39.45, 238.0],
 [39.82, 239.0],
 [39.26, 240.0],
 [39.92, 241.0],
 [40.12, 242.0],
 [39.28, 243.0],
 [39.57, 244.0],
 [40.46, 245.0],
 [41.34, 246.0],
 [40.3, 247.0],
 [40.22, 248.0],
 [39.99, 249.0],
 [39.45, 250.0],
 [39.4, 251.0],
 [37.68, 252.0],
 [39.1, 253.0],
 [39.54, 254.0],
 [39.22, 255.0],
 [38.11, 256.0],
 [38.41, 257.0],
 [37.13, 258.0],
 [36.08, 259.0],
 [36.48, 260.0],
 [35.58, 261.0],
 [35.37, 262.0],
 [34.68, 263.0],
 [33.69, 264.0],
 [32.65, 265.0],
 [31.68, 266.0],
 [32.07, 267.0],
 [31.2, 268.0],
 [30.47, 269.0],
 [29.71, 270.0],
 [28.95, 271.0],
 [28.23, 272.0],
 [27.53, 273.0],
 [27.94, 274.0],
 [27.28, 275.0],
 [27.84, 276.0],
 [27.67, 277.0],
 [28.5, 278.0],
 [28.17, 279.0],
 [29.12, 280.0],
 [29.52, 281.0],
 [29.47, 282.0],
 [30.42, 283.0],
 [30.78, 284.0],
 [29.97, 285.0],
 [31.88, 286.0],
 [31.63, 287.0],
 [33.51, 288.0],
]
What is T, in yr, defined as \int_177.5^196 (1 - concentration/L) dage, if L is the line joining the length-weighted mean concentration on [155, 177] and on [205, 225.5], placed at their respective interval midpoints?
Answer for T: 6.25 yr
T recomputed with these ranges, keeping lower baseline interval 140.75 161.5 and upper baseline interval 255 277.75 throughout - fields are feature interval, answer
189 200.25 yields 1.95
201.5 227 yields -3.67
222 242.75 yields -3.61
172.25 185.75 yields 3.80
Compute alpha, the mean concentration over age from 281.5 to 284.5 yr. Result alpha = 30.2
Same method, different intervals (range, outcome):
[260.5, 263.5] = 35.2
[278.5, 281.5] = 28.9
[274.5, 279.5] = 27.9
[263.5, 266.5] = 32.7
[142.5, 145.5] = 39.8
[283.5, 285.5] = 30.4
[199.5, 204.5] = 37.6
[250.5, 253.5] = 38.7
